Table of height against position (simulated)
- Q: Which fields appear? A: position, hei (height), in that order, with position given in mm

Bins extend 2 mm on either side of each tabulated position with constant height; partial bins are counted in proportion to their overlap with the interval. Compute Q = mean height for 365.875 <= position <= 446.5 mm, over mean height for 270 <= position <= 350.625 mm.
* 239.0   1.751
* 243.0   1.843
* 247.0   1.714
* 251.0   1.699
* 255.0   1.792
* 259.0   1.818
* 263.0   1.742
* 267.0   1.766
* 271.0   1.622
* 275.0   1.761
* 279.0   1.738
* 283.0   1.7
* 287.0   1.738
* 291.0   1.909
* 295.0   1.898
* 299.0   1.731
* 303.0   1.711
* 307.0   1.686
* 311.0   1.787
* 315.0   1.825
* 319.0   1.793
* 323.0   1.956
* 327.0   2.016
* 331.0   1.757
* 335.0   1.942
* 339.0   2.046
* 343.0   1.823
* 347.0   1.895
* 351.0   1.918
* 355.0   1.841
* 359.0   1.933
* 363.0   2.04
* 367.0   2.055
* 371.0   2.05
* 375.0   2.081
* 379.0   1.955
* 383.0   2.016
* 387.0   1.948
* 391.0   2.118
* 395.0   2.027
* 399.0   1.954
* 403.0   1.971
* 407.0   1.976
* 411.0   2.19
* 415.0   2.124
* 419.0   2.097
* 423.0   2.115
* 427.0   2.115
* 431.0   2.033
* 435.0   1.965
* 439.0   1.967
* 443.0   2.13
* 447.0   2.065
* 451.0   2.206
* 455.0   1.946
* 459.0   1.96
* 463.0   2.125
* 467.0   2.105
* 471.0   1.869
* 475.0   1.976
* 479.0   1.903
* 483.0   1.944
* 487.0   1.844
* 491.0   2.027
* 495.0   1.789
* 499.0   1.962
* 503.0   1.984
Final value 1.12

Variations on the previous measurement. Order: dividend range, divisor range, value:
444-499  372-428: 0.97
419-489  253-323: 1.14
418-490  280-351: 1.10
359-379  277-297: 1.13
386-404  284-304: 1.12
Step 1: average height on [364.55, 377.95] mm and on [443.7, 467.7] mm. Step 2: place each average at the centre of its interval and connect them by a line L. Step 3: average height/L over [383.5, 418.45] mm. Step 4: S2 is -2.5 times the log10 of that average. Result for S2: 0.01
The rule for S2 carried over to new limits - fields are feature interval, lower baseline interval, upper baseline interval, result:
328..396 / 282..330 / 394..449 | -0.02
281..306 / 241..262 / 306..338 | 0.03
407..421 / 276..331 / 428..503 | -0.10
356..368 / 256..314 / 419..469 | -0.05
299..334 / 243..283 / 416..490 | 0.00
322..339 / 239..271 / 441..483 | -0.04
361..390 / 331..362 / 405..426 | -0.02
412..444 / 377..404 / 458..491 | -0.04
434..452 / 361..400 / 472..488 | -0.06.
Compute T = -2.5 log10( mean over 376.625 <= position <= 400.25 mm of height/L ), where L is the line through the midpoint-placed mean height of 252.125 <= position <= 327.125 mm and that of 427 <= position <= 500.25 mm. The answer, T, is -0.058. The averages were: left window 1.78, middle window 2.01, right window 1.99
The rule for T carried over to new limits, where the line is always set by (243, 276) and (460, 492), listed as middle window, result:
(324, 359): -0.045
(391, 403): -0.067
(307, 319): 0.010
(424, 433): -0.085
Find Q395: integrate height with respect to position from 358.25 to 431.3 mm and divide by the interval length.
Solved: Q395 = 2.04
